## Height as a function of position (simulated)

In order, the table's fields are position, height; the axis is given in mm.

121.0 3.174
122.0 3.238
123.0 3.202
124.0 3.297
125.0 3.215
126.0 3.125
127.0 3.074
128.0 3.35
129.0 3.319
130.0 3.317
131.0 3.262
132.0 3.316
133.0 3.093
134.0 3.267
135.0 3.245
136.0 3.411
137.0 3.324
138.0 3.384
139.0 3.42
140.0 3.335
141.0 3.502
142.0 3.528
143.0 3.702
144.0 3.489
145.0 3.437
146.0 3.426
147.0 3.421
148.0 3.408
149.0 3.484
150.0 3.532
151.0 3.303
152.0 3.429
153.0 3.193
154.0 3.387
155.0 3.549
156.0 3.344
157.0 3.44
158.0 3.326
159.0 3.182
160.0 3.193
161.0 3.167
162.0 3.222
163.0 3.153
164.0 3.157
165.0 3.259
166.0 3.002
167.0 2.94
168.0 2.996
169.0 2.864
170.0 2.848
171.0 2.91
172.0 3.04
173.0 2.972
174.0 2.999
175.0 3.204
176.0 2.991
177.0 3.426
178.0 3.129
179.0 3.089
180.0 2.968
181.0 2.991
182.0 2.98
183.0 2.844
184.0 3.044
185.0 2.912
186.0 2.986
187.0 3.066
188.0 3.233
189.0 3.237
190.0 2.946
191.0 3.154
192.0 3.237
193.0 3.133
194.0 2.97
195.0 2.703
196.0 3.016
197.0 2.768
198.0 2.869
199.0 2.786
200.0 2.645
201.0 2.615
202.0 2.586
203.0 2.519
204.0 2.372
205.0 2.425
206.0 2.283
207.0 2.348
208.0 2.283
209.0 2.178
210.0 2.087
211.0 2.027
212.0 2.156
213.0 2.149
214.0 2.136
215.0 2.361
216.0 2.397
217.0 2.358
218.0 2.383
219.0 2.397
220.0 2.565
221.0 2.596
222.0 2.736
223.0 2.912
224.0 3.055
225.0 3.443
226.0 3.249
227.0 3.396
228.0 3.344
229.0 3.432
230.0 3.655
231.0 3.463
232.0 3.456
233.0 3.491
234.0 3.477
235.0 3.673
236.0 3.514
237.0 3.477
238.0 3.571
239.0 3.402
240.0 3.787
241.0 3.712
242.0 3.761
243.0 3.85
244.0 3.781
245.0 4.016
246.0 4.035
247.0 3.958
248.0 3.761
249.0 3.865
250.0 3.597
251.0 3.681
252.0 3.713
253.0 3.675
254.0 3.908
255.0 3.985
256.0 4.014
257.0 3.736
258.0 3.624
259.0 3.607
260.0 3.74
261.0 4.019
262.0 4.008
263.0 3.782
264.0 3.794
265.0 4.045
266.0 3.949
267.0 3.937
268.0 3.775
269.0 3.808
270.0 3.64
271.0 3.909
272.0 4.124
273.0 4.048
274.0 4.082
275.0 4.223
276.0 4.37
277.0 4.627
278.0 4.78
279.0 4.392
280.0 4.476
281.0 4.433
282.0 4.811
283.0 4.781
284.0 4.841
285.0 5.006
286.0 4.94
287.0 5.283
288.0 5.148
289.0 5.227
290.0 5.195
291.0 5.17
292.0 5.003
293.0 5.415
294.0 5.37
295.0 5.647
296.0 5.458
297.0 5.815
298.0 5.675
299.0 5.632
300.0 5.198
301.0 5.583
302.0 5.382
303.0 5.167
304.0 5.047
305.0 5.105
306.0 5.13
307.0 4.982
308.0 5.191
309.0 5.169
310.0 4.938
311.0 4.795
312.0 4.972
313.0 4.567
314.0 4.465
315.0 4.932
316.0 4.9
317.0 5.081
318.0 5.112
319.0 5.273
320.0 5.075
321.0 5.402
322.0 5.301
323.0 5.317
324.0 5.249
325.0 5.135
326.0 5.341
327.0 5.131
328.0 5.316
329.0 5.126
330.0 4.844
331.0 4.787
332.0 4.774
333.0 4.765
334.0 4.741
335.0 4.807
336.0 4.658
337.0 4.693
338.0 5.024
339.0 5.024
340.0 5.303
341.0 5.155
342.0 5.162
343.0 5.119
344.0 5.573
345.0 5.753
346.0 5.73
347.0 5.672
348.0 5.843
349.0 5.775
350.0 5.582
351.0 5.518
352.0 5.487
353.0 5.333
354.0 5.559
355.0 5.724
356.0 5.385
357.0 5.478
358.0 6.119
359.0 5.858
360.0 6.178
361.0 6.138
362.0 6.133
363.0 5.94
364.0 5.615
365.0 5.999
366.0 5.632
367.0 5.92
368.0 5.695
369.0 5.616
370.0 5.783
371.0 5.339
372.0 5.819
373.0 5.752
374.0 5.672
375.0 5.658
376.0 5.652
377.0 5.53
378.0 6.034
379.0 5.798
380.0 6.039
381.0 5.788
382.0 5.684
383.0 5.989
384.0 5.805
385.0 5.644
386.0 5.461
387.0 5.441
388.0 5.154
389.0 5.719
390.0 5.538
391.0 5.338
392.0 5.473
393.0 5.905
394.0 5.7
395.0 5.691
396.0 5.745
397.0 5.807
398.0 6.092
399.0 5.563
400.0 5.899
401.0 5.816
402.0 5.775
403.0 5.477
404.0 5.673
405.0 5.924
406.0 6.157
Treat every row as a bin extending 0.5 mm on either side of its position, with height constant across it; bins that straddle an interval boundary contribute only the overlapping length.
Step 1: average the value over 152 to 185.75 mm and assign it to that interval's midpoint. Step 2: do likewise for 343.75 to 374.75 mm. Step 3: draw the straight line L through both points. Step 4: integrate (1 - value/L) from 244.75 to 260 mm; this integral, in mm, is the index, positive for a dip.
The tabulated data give 1.63 mm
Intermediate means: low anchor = 3.12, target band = 3.81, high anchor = 5.73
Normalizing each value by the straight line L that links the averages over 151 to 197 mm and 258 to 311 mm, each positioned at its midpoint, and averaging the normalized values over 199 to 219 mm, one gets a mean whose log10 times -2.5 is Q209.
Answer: 0.47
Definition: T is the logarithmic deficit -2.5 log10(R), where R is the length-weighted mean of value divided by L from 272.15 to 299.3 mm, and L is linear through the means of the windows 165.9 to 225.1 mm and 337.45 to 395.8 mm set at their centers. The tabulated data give -0.15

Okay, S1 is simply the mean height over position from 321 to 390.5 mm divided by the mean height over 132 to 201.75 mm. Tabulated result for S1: 1.74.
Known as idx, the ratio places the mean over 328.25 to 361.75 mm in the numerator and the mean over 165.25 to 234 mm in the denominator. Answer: 1.88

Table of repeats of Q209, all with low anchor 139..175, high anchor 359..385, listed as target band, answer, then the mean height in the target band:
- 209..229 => 0.46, 2.63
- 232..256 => 0.15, 3.73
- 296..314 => -0.04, 5.18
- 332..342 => 0.10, 4.91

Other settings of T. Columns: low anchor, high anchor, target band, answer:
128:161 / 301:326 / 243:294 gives 0.10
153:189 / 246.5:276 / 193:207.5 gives 0.25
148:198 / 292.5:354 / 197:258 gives 0.24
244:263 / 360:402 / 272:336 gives -0.10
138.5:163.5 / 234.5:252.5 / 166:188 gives 0.16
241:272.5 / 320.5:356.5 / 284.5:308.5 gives -0.17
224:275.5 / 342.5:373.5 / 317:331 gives -0.02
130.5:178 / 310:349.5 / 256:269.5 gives 0.15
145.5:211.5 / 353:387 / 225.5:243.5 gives 0.08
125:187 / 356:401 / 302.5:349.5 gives 0.01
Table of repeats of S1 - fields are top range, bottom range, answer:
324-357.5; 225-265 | 1.42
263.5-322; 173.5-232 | 1.72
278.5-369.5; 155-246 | 1.75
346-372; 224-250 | 1.59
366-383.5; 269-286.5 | 1.30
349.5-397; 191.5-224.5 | 2.24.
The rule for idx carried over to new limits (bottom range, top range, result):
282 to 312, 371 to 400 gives 1.09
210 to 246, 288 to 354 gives 1.67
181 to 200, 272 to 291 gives 1.58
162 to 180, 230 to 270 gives 1.23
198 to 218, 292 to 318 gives 2.19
